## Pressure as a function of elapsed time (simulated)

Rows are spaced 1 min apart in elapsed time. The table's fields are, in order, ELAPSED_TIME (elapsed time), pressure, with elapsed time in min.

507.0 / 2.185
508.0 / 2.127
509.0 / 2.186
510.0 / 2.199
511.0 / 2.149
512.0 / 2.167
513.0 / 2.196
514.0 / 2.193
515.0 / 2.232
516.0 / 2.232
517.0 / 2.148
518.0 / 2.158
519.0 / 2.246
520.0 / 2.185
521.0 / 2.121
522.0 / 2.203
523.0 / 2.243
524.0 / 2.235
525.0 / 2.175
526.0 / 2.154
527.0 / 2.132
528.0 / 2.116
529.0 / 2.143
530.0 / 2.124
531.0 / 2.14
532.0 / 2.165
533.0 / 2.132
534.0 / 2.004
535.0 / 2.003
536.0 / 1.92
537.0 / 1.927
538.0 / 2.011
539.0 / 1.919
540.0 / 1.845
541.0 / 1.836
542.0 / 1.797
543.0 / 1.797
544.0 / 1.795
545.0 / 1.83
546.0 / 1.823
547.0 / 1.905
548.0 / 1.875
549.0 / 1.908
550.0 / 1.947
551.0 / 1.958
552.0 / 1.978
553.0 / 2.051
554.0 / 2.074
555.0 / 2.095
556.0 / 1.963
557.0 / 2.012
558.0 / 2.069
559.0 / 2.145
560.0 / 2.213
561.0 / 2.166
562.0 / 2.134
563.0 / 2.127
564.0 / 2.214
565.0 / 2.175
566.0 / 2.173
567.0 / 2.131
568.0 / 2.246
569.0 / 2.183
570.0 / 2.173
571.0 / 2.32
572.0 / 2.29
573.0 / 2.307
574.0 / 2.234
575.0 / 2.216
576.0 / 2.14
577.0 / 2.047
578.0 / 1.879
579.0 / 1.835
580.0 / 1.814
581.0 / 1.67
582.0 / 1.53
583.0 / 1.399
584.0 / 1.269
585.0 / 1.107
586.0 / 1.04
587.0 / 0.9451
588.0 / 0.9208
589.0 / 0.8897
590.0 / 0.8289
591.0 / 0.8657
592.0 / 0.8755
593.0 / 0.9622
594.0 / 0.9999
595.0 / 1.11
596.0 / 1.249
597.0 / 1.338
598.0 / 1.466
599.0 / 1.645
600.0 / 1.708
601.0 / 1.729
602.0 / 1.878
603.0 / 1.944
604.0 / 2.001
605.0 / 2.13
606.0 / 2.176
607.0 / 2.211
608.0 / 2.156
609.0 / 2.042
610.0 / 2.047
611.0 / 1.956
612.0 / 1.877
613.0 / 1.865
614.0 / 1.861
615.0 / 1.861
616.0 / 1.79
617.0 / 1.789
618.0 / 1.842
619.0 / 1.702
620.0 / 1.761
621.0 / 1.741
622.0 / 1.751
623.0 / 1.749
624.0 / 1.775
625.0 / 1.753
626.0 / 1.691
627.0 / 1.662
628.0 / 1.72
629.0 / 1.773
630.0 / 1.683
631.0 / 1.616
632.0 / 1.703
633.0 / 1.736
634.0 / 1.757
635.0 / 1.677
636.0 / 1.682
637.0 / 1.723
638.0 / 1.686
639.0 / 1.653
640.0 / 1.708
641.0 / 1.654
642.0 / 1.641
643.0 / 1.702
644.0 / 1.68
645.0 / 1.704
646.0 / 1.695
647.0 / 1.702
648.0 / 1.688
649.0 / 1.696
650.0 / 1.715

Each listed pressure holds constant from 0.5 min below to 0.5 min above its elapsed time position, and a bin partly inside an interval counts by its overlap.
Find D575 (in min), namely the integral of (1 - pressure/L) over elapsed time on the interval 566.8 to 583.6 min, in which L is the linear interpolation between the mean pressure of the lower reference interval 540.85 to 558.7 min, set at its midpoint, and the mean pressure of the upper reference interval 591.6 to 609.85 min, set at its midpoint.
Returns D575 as -2.1 min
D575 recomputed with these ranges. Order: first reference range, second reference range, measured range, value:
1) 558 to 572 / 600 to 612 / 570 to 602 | 8.83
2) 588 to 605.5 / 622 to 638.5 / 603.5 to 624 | -4.95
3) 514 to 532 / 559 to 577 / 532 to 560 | 2.93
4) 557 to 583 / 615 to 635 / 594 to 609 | 1.02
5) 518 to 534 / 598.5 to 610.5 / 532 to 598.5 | 9.02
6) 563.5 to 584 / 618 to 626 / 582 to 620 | 6.14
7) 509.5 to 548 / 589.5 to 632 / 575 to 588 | 1.89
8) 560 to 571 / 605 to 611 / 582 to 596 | 7.19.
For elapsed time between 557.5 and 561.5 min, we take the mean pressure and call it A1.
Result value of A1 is 2.15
